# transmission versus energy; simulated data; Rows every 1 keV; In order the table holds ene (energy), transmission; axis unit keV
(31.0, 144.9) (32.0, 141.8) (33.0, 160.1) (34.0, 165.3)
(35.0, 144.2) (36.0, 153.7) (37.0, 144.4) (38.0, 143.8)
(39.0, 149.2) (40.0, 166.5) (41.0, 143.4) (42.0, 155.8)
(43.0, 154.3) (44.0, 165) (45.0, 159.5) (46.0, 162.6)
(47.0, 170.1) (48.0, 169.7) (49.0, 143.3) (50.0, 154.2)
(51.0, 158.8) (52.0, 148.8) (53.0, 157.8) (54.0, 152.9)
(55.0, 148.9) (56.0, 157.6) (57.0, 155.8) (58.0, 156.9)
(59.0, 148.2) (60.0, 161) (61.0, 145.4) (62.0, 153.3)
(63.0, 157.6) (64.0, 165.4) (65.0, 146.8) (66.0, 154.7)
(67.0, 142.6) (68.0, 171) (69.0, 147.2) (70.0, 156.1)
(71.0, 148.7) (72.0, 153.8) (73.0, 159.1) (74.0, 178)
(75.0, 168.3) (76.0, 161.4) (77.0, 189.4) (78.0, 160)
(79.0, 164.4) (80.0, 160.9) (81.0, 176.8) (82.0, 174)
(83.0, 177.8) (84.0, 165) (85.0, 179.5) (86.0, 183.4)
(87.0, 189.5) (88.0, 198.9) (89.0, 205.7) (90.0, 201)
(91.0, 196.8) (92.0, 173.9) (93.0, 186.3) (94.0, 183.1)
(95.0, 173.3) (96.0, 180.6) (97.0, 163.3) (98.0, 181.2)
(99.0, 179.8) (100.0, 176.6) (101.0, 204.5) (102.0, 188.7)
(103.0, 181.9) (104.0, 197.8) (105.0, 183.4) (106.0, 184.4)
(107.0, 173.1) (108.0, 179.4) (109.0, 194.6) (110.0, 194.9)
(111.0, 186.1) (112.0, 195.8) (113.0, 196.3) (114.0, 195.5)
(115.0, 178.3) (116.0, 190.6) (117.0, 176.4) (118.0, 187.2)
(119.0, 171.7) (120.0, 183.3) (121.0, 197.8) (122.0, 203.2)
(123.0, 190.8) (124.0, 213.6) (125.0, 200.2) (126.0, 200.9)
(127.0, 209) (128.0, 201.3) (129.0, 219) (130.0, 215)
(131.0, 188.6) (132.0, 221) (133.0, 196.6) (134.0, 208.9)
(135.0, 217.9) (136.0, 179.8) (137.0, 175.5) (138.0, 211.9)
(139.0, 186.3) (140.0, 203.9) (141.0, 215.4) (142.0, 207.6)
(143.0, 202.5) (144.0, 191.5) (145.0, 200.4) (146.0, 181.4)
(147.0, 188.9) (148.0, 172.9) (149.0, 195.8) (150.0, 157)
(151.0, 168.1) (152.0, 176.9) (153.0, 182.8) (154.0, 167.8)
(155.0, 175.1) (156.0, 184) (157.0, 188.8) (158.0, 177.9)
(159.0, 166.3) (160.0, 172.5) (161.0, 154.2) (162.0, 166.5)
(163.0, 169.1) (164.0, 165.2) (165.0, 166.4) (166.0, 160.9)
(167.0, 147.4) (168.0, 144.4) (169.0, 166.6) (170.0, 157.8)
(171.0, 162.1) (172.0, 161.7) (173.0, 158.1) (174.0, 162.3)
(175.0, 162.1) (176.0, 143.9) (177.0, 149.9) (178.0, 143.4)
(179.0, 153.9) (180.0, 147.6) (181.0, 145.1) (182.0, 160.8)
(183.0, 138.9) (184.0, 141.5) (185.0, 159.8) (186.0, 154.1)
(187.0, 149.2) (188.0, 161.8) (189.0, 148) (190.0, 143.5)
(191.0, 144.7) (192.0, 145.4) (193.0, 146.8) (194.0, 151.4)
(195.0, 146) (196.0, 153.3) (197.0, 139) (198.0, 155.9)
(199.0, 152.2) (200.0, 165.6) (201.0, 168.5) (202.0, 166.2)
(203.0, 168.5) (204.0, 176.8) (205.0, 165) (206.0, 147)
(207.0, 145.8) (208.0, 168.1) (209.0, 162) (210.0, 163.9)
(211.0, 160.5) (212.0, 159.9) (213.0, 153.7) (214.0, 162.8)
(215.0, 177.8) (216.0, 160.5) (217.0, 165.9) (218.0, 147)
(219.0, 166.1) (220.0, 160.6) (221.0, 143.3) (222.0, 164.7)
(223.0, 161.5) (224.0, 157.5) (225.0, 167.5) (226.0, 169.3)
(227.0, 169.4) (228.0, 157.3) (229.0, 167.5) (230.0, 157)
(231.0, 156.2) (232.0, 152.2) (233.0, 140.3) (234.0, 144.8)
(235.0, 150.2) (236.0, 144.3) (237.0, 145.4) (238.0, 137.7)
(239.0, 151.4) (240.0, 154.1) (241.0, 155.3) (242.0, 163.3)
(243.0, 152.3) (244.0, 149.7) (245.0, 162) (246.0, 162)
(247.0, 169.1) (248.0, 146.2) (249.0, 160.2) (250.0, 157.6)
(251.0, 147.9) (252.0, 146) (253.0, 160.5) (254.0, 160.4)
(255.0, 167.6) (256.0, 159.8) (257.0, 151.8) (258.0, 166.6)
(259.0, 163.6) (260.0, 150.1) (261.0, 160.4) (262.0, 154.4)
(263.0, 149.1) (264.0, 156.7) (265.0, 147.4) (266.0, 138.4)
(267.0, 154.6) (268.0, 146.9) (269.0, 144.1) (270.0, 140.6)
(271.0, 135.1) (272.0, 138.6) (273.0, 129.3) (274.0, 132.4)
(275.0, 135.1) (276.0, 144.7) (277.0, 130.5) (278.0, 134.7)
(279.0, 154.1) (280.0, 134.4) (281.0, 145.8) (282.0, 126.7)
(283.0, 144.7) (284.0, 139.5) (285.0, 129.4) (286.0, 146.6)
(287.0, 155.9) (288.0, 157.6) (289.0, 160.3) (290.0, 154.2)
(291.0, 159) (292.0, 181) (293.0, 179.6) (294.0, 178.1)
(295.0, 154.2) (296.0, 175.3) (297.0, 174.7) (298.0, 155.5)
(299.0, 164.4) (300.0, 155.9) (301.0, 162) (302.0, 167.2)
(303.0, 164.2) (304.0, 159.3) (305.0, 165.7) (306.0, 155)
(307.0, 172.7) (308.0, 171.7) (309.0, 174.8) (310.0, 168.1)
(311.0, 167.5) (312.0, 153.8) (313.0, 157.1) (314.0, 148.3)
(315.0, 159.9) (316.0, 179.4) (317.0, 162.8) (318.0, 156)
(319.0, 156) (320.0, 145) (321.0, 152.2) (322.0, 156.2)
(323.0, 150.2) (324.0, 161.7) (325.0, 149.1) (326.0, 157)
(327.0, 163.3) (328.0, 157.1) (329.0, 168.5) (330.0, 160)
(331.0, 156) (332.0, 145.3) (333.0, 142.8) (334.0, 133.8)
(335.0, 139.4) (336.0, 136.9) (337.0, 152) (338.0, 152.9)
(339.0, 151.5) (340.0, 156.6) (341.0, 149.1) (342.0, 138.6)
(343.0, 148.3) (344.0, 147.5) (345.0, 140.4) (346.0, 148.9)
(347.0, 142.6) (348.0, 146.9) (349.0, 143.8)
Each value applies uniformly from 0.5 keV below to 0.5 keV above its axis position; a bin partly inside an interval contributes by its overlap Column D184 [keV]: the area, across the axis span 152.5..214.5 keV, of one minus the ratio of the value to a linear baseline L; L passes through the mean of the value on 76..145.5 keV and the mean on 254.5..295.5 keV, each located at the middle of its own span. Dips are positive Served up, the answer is 4.9 keV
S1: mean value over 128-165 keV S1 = 187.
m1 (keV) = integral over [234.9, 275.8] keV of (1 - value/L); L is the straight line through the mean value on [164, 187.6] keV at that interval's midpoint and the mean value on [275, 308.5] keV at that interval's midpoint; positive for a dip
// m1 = 1.1 keV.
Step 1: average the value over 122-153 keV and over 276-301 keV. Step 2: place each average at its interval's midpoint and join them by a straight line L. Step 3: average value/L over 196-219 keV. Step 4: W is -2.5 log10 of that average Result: 0.10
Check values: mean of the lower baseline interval 197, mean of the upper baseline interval 154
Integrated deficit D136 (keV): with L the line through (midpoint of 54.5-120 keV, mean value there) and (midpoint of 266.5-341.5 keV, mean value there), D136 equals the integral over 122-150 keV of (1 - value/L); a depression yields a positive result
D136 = -4.9 keV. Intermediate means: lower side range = 174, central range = 199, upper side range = 154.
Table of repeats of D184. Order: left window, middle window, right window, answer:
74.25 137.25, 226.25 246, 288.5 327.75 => 2.0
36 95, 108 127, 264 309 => -3.7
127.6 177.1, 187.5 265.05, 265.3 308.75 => 3.9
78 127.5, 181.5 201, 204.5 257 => 1.8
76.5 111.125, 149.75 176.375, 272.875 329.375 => 1.3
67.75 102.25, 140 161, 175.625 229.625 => -2.3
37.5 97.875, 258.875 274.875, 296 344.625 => 1.3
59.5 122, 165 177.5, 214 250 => 0.6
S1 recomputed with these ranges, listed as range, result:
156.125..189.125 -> 158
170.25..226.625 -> 156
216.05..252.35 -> 156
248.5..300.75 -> 152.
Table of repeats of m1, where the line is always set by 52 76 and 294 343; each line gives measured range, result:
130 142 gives -3.5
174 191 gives 0.7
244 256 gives -0.1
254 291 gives 2.4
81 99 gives -3.1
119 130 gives -3.2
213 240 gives 0.0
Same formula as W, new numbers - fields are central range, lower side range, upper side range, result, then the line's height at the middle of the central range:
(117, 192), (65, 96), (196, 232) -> -0.06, 166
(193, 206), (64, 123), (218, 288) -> 0.01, 160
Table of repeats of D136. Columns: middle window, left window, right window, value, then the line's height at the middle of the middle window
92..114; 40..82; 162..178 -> -3.69 keV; 158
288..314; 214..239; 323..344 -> -2.06 keV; 153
